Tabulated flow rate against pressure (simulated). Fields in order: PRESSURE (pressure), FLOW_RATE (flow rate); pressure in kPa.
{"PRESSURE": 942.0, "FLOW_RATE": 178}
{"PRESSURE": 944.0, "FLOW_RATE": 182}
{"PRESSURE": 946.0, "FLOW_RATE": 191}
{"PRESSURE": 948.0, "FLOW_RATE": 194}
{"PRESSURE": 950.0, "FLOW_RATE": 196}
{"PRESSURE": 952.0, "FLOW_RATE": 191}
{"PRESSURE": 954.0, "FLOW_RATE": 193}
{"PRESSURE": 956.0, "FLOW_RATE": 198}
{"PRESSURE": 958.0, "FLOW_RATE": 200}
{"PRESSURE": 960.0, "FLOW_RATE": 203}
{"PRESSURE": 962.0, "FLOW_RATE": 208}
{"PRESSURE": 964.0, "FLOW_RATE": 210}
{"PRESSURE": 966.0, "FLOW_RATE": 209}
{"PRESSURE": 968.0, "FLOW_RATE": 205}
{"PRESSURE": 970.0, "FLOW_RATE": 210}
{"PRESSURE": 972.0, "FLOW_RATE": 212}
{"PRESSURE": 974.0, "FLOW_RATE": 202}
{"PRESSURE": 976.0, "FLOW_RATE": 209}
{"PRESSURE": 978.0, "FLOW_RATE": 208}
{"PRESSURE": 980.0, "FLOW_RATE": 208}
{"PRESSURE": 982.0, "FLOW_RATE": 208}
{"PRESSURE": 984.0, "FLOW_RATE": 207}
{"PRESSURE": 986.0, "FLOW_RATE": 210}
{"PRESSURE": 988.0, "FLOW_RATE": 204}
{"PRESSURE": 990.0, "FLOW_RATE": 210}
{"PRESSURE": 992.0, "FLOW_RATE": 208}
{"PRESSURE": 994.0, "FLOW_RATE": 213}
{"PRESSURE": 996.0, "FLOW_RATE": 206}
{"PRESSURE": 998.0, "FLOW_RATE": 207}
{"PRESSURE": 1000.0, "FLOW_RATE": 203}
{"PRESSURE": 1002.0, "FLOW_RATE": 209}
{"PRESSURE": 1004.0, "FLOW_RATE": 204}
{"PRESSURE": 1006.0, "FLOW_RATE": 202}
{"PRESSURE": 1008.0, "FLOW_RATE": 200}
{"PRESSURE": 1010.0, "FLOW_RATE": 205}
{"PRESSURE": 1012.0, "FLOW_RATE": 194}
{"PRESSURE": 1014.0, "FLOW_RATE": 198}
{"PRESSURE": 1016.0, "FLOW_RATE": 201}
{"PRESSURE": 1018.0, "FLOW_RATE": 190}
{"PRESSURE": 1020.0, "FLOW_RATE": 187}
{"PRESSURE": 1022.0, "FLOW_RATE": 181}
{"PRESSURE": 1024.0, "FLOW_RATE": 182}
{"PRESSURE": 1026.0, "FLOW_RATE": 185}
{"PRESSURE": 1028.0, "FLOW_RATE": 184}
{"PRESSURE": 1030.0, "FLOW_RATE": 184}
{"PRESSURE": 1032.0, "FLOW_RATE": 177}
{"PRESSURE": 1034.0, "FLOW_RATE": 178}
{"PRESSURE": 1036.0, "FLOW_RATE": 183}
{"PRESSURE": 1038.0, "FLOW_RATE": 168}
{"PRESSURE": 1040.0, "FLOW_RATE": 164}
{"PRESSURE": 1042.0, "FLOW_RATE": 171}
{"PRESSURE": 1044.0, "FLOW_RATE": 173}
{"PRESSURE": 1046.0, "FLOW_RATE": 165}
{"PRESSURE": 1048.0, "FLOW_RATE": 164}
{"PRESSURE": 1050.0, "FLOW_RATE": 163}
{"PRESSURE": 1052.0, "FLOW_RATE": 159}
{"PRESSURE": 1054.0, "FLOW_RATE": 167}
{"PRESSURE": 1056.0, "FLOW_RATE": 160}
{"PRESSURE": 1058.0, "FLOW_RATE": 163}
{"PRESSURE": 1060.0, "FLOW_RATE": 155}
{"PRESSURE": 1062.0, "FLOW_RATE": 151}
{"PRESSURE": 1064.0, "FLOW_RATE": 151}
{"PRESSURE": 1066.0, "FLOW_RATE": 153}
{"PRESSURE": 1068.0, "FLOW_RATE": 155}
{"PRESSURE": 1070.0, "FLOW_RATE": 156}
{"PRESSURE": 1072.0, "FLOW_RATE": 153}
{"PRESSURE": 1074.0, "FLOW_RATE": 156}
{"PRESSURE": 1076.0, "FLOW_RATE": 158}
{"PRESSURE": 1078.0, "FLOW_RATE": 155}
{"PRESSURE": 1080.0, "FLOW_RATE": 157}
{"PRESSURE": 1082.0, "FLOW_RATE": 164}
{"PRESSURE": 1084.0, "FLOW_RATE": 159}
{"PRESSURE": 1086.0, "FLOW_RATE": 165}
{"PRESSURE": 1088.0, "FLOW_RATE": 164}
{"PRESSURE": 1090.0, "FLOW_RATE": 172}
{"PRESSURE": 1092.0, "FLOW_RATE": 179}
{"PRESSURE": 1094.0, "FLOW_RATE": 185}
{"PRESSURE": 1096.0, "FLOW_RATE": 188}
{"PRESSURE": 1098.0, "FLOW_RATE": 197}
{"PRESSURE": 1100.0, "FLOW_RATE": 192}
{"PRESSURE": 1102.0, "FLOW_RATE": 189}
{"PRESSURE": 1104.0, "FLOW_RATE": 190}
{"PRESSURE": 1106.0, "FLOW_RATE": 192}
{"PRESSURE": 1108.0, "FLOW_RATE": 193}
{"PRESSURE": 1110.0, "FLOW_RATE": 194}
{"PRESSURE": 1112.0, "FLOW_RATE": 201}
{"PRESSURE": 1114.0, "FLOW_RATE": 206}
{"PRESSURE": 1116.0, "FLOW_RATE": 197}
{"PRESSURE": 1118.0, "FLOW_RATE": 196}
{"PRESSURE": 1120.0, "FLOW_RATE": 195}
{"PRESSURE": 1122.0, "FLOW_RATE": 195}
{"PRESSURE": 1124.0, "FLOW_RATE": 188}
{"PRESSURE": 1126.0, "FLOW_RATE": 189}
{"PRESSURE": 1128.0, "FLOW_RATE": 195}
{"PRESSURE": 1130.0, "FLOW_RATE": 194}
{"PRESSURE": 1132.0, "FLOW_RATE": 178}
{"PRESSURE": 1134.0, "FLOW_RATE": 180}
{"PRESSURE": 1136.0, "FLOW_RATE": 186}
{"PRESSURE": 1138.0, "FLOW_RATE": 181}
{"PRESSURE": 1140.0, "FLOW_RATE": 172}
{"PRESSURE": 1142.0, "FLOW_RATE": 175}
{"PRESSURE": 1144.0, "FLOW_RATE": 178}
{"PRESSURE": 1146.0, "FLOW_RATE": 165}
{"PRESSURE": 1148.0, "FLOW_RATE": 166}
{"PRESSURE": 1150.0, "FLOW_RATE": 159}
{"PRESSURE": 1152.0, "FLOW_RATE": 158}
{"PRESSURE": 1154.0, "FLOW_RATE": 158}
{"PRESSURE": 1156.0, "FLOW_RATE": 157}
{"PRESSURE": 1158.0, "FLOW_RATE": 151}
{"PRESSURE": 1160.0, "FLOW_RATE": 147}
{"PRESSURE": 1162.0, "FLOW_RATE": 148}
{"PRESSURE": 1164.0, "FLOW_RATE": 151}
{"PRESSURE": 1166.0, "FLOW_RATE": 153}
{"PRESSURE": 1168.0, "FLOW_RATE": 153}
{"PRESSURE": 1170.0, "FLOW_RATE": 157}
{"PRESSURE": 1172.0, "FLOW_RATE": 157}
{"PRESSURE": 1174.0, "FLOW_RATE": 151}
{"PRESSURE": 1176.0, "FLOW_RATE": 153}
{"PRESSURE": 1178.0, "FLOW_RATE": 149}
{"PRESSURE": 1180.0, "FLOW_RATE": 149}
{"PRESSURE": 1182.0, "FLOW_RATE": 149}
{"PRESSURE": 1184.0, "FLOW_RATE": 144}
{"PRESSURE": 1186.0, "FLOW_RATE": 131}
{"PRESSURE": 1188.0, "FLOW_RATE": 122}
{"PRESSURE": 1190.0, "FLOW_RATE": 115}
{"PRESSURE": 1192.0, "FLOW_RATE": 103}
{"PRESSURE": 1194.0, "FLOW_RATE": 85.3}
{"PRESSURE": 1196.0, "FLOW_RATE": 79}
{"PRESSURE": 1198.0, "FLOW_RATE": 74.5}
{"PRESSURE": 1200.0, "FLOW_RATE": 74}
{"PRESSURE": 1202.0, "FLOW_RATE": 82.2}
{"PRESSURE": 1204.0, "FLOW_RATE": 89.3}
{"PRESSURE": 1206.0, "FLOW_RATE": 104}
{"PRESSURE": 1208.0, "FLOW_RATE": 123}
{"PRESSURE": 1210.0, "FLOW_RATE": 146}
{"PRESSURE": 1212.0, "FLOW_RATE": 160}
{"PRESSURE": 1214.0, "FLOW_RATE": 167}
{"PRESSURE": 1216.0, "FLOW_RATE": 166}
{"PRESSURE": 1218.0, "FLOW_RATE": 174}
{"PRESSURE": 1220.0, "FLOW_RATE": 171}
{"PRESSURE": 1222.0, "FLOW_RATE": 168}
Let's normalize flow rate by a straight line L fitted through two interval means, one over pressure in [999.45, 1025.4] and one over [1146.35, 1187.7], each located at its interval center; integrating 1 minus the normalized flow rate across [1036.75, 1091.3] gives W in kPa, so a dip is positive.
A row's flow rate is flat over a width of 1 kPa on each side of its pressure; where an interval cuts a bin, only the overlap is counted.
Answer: 6.1 kPa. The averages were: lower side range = 196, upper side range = 152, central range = 161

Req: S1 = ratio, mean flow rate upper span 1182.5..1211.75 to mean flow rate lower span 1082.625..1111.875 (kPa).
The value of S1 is 0.6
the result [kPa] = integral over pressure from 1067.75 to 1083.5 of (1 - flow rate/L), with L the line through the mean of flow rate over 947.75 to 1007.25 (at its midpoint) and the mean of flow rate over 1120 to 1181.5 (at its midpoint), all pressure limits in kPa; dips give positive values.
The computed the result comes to 2.27 kPa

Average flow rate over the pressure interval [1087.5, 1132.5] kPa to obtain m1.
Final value 190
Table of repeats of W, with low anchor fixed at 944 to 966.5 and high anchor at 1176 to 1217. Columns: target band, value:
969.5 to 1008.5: -4.1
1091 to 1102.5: -2.6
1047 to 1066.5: 0.9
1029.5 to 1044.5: -0.2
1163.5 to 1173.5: -1.8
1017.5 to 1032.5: -0.7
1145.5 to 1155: -1.7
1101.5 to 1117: -4.8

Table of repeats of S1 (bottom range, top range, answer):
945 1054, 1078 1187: 0.89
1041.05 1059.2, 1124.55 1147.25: 1.10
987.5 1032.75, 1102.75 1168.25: 0.90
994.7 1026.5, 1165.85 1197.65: 0.67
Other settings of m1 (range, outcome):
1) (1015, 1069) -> 171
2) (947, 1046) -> 197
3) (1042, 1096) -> 162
